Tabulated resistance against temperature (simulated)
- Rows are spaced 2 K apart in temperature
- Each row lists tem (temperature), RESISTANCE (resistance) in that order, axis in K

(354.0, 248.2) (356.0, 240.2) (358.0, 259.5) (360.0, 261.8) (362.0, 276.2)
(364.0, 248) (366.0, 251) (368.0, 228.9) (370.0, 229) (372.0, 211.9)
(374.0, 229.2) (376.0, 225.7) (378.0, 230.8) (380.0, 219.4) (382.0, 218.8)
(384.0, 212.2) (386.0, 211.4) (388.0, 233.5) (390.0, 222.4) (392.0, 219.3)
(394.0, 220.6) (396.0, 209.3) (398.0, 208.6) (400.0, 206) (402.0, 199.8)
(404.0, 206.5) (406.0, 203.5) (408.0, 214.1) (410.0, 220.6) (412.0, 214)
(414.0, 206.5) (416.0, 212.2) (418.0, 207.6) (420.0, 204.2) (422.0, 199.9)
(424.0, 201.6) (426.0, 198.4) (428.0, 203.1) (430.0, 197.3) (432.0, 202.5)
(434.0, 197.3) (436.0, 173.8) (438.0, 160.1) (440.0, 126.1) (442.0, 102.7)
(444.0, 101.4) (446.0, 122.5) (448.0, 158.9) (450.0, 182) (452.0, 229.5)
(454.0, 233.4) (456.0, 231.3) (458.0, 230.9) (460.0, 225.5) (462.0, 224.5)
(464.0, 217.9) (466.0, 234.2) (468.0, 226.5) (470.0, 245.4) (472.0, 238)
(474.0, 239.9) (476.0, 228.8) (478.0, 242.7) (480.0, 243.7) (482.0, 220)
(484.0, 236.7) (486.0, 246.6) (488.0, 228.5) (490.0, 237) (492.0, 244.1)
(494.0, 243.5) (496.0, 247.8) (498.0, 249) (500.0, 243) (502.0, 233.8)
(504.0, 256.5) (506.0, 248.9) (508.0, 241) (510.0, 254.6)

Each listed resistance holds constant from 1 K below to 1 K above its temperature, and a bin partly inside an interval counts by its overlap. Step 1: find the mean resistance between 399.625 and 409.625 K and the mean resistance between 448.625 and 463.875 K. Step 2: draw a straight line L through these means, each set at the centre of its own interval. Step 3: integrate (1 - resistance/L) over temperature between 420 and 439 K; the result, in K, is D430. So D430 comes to 1.79 K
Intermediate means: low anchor 207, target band 193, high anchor 221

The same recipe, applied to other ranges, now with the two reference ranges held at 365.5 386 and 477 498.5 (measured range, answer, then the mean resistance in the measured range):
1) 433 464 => 7.1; 181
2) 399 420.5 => 1.9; 209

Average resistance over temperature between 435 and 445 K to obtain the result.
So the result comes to 133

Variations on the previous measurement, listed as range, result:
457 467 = 227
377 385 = 220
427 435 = 200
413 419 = 209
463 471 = 231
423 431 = 200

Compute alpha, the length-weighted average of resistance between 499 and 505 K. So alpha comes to 244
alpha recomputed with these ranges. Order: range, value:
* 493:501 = 246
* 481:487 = 234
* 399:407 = 204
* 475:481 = 238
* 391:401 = 213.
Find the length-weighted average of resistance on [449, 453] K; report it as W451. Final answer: 206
